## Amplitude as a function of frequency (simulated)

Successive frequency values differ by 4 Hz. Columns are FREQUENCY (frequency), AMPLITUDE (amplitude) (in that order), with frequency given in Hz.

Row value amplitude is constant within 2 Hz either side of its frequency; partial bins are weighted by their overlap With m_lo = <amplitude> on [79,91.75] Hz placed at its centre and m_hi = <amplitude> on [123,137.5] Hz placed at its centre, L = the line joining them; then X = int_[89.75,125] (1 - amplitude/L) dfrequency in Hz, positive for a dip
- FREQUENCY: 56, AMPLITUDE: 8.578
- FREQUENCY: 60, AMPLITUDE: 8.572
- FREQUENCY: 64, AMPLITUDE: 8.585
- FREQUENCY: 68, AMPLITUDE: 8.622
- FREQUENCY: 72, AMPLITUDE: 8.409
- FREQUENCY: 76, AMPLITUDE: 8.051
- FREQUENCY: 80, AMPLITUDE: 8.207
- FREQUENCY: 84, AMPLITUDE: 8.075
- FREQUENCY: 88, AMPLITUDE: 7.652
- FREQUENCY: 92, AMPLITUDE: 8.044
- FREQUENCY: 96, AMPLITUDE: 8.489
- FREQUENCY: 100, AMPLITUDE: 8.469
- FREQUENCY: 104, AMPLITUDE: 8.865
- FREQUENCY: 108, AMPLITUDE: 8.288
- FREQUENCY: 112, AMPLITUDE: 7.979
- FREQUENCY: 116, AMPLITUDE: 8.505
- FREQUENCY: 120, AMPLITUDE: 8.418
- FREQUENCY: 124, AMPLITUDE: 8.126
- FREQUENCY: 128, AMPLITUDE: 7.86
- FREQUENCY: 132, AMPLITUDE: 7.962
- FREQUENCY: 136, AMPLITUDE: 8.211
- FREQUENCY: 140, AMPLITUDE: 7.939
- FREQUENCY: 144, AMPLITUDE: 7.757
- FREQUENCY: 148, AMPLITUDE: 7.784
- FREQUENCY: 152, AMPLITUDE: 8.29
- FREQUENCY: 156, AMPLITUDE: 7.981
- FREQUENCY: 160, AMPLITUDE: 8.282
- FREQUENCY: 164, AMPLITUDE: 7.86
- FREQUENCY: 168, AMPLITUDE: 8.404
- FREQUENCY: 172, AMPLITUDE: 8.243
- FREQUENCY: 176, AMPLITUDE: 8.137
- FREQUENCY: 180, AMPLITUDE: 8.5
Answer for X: -1.57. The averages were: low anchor 7.97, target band 8.36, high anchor 8.03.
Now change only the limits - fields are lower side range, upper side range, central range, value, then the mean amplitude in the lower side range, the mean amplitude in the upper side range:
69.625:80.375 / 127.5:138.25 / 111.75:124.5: -0.4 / 8.24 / 8.03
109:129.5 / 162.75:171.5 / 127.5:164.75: 0.8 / 8.19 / 8.17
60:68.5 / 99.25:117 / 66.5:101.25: 1.2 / 8.59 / 8.41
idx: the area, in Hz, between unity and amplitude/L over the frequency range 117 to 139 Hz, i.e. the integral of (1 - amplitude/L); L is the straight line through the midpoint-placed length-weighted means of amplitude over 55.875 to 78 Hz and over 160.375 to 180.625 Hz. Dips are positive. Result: 0.5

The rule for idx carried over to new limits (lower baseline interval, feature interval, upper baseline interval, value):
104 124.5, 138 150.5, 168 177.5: 0.66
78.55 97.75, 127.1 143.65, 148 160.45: 0.25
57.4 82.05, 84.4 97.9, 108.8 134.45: 0.40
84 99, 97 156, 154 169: -0.52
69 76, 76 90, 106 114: 0.50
